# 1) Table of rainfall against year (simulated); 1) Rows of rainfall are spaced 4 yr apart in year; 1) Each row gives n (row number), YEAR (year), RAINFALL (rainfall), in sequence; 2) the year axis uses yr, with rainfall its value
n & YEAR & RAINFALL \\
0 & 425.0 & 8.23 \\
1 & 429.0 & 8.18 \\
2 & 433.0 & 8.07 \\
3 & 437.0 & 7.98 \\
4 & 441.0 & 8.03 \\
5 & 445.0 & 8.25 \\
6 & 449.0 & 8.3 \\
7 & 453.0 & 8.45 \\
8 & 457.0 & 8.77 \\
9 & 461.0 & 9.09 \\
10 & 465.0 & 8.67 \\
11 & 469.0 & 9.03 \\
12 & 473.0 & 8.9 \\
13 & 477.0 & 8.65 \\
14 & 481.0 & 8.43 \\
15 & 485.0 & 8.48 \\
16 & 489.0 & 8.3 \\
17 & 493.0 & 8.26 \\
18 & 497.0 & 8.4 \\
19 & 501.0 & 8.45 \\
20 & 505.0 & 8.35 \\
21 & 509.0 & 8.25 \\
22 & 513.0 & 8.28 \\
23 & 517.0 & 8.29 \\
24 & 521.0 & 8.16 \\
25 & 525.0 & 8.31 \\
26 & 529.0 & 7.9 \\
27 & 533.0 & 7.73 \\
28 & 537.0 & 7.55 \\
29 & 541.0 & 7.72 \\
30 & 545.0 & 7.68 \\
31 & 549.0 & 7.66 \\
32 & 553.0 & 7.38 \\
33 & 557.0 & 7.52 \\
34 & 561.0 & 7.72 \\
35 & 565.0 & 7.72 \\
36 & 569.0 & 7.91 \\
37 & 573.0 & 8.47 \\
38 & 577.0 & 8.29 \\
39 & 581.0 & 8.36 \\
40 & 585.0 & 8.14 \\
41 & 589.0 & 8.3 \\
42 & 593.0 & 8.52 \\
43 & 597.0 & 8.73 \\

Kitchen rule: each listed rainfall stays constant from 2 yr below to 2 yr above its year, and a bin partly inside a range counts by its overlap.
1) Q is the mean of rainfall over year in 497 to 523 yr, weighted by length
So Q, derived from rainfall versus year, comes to 8.3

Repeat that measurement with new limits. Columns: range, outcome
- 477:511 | 8.38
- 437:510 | 8.49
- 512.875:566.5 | 7.82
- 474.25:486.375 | 8.55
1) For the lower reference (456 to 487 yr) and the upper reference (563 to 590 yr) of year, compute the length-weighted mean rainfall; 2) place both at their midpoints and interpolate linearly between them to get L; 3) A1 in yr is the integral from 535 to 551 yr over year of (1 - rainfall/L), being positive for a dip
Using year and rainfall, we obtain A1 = 1.3 yr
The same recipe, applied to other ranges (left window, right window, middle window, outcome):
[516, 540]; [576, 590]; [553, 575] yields 0.9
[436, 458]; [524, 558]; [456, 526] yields -4.2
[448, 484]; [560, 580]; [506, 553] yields 2.1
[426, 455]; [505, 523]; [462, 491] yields -1.5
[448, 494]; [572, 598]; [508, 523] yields 0.5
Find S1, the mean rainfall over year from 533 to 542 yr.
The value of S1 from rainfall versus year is 7.65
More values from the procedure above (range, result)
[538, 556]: 7.6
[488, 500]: 8.33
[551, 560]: 7.48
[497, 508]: 8.39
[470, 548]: 8.22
